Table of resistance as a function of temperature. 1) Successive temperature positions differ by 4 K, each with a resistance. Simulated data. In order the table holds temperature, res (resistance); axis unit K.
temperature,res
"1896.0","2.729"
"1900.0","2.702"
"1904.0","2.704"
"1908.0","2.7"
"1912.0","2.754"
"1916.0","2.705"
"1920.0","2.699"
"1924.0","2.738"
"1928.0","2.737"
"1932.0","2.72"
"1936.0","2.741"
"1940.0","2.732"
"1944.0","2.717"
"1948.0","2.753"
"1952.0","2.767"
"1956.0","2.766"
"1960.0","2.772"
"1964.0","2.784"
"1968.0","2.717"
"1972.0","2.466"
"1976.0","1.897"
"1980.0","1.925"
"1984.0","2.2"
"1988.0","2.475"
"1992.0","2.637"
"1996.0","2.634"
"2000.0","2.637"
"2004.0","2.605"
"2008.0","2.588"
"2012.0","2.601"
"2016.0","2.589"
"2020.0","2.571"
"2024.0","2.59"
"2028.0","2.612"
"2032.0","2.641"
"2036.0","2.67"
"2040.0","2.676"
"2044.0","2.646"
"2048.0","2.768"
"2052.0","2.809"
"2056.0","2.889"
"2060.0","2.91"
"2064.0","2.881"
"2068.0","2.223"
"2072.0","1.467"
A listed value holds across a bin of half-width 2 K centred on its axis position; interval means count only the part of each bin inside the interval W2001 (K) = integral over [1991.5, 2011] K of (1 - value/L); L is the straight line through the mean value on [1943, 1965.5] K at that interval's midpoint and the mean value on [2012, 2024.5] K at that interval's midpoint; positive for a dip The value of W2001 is 0.1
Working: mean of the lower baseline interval 2.76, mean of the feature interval 2.62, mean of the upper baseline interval 2.59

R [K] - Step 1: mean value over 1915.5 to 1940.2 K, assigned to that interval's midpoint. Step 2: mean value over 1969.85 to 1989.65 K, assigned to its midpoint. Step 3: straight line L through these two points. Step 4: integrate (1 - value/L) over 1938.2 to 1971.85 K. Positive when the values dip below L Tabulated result -4.0 K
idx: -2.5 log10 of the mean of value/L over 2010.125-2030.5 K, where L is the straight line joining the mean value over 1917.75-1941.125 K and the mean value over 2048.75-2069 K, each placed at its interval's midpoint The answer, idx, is 0.07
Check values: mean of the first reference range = 2.73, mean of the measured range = 2.59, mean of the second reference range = 2.77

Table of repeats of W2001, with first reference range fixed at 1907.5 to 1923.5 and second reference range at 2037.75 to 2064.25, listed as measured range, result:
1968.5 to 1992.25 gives 4.18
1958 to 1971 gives 0.04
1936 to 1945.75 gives 0.01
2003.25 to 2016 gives 0.79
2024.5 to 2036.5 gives 0.64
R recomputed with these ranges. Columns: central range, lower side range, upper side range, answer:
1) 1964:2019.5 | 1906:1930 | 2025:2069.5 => 4.88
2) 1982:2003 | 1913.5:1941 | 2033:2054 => 1.51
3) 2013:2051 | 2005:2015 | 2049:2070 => 0.25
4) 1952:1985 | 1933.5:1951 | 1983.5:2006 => 2.26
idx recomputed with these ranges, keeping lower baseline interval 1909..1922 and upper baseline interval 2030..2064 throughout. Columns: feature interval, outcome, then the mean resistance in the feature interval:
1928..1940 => 0.00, 2.73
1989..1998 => 0.05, 2.62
